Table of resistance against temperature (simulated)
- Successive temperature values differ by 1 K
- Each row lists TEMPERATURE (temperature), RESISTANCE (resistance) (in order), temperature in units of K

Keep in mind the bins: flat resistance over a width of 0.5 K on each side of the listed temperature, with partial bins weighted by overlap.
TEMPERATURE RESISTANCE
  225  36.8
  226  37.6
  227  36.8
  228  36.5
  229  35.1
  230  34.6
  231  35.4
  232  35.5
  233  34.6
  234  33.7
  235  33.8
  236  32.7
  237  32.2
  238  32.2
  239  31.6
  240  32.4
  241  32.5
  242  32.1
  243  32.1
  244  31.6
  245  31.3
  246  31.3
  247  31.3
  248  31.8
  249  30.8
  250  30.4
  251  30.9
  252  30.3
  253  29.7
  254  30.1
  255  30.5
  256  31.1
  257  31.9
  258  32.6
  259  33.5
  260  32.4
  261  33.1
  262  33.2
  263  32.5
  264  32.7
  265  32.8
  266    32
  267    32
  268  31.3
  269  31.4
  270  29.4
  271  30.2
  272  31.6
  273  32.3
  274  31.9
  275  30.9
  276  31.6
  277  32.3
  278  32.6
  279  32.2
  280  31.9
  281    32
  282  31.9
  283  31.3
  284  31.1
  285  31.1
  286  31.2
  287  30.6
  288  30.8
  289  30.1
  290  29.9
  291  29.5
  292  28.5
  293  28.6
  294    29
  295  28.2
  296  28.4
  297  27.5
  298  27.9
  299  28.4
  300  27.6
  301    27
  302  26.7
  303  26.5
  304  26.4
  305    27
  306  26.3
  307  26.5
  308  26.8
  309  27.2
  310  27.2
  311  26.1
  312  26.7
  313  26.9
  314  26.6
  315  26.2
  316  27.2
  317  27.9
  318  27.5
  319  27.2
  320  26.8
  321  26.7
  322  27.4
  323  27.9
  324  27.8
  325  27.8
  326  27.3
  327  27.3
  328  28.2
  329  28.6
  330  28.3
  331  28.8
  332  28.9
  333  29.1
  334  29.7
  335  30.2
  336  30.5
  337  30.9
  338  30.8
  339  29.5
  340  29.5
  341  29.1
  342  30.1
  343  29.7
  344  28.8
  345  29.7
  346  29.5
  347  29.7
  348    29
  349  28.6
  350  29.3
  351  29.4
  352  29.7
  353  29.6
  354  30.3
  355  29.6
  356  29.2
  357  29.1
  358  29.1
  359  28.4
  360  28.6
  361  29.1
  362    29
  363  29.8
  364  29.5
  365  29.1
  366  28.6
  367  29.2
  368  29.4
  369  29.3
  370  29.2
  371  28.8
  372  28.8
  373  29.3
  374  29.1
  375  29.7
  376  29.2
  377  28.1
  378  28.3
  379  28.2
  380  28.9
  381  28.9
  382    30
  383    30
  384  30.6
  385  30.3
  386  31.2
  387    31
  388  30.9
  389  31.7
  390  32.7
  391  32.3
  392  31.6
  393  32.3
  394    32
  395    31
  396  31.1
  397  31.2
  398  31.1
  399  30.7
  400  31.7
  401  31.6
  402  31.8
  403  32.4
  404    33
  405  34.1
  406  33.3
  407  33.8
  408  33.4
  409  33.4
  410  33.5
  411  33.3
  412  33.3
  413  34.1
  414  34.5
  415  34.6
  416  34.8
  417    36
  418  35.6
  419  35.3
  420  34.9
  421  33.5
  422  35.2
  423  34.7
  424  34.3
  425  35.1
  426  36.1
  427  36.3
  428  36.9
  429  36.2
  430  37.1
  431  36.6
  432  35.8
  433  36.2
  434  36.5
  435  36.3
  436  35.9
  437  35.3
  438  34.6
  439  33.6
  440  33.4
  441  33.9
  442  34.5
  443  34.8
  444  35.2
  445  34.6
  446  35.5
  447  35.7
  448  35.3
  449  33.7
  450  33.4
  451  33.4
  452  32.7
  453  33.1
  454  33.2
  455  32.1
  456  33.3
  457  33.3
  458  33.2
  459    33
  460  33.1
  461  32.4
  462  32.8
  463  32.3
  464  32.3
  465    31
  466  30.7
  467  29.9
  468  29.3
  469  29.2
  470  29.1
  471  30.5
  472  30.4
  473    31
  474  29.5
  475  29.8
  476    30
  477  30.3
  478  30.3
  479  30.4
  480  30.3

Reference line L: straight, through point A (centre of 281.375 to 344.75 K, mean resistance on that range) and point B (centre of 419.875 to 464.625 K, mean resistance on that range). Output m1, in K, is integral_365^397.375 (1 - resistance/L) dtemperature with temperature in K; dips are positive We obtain 1.6 K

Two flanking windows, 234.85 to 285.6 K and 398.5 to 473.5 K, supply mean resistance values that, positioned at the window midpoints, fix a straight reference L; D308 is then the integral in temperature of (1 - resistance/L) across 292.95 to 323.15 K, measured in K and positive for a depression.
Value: 4.72 K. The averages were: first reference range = 31.7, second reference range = 33.7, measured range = 27.2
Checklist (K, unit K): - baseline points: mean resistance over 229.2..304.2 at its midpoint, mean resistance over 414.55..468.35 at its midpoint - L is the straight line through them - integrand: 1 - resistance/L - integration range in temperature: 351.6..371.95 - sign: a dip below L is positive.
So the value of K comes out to 2.2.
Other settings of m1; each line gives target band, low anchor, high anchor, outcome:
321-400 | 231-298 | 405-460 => 8.7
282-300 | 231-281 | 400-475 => 1.5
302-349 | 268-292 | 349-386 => 3.2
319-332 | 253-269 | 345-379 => 1.0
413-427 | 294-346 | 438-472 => -1.5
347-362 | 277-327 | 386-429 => 0.8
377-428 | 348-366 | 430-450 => -0.1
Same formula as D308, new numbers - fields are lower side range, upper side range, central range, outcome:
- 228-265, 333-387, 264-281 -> 0.01 K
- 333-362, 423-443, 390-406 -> 0.53 K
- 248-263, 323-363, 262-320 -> 2.25 K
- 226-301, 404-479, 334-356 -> 1.90 K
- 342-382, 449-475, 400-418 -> -1.89 K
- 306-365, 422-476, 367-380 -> 0.54 K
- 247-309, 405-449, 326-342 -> 1.40 K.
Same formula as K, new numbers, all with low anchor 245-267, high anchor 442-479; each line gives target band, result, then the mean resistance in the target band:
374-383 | 0.8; 29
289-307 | 2.2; 27.9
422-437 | -1.8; 36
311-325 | 2.1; 27.1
